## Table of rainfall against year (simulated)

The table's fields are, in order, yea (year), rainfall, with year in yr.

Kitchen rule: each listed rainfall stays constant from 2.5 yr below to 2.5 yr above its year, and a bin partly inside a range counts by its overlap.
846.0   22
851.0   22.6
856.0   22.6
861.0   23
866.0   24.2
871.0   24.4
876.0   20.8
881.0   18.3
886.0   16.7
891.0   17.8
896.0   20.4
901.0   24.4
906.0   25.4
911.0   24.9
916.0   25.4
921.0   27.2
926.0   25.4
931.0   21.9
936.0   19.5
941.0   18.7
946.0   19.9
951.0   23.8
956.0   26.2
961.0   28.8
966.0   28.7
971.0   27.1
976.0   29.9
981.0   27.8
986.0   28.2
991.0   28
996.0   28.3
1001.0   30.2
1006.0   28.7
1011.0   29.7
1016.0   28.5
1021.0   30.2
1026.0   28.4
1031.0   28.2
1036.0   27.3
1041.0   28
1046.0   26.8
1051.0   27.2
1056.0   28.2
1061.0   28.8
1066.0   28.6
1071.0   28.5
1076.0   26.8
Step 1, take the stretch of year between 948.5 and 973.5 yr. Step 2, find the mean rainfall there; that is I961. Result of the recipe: 26.9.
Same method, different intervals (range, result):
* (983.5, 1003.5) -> 28.7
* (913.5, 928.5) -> 26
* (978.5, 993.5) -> 28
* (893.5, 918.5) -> 24.1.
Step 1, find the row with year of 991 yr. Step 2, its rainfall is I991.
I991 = 28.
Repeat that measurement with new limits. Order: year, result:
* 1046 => 26.8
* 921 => 27.2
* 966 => 28.7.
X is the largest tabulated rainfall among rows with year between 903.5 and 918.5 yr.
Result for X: 25.4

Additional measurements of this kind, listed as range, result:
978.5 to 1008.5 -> 30.2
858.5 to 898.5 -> 24.4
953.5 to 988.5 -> 29.9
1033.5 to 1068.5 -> 28.8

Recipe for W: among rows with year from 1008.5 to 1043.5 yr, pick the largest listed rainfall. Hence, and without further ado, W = 30.2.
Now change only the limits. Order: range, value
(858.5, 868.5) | 24.2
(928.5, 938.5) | 21.9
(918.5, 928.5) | 27.2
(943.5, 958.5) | 26.2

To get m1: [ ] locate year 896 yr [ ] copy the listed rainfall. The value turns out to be 20.4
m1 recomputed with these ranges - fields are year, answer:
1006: 28.7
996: 28.3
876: 20.8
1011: 29.7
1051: 27.2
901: 24.4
